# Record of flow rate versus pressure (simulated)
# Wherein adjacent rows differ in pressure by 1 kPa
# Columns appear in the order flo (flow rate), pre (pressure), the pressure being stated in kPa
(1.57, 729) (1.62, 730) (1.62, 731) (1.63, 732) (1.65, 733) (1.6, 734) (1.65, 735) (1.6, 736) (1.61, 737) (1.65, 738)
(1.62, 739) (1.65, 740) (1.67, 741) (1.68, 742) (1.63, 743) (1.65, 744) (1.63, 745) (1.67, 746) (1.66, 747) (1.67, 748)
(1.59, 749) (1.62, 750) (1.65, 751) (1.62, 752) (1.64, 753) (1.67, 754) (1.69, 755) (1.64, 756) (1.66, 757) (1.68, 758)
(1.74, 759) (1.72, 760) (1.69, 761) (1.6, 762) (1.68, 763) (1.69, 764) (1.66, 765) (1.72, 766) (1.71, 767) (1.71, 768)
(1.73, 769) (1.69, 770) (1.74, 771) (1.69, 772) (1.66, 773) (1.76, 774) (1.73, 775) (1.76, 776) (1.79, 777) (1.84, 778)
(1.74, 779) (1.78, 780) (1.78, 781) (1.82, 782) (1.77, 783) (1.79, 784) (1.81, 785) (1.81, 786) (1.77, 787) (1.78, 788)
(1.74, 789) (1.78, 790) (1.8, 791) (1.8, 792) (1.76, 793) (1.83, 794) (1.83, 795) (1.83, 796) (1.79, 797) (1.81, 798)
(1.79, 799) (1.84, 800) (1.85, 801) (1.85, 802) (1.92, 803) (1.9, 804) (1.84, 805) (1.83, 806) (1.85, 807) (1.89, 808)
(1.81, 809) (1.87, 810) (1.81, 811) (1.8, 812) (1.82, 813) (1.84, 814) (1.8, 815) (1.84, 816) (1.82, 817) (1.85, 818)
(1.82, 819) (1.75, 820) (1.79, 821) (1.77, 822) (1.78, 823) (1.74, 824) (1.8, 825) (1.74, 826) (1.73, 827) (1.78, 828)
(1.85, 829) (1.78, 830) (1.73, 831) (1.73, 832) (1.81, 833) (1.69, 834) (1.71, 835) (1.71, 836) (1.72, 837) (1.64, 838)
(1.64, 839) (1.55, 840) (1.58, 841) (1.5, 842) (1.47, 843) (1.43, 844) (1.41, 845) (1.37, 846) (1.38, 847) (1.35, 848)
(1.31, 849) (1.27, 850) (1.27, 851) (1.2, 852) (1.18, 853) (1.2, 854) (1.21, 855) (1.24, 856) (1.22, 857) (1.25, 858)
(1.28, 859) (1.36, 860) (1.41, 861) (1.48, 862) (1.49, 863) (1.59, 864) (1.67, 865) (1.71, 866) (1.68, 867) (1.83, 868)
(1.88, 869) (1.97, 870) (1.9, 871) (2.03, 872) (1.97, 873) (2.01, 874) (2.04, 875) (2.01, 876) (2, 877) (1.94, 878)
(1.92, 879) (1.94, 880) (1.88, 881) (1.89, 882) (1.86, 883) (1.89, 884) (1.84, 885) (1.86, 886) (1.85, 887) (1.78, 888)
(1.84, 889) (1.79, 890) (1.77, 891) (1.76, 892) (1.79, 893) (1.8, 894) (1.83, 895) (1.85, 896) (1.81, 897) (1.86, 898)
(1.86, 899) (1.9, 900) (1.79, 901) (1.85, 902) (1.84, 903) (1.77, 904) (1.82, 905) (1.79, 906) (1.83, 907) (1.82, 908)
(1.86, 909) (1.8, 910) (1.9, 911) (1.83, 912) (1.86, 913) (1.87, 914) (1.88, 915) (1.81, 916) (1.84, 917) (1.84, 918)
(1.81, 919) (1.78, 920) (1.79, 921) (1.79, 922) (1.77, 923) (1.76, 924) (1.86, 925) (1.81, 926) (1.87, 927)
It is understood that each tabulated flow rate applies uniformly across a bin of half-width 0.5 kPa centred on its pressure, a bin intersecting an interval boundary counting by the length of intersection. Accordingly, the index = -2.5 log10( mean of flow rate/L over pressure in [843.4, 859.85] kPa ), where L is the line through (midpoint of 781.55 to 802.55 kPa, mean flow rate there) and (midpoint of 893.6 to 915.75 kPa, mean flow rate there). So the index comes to 0.376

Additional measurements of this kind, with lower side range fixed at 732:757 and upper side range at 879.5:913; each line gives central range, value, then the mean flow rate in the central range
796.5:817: -0.07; 1.84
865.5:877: -0.07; 1.92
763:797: -0.05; 1.76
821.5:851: 0.09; 1.61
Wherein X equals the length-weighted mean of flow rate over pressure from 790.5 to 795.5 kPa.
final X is 1.8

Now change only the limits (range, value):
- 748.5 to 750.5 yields 1.6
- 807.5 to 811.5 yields 1.84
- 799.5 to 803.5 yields 1.86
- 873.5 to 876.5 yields 2.02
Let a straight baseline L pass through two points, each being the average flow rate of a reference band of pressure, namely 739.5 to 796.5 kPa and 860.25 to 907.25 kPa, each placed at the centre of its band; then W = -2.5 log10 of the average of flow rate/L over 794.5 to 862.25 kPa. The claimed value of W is 0.08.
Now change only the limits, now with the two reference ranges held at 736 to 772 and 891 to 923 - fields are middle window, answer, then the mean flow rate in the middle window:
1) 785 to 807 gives -0.066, 1.82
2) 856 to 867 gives 0.224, 1.45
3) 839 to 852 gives 0.242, 1.41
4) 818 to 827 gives -0.024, 1.78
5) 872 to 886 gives -0.083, 1.94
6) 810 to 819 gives -0.059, 1.83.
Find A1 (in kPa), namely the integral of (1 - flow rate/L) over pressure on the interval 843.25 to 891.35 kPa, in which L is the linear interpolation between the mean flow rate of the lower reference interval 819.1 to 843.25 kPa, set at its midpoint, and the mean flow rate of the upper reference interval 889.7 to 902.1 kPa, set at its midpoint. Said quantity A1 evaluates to 3.74 kPa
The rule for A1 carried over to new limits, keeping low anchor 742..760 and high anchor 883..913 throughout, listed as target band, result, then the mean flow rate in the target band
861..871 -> 0.5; 1.7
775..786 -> -0.6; 1.79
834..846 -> 1.3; 1.57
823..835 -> -0.1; 1.76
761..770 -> -0.1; 1.69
